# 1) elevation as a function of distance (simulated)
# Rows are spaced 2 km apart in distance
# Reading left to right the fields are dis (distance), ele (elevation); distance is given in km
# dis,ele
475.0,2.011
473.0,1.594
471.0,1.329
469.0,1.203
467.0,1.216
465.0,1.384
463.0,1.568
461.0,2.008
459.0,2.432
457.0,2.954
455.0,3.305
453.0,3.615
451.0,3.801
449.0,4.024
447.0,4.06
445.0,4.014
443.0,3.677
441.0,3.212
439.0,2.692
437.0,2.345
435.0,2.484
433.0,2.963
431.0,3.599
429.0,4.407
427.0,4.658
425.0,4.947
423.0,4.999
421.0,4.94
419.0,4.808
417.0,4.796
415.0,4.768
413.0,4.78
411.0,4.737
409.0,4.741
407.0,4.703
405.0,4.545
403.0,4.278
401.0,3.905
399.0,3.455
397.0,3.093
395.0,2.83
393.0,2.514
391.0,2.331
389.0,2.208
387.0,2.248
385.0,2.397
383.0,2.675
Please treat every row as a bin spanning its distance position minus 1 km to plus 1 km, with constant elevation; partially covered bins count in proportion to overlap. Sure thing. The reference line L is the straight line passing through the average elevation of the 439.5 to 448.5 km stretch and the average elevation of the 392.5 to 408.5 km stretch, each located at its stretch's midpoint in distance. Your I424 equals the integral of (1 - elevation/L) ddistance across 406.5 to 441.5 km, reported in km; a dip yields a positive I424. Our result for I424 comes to -4.07 km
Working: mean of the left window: 3.73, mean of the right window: 3.7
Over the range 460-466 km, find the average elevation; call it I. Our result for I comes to 1.65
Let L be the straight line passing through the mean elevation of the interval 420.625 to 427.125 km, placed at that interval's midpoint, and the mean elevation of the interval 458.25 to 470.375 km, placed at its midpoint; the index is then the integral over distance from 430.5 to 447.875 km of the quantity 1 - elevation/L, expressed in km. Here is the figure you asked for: 1.72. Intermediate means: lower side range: 4.91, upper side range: 1.61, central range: 3.21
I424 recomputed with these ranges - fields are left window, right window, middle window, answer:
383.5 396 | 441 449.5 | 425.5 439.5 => 0.4 km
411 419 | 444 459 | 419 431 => -0.6 km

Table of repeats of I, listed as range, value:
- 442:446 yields 3.85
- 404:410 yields 4.66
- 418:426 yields 4.92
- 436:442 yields 2.75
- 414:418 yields 4.78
